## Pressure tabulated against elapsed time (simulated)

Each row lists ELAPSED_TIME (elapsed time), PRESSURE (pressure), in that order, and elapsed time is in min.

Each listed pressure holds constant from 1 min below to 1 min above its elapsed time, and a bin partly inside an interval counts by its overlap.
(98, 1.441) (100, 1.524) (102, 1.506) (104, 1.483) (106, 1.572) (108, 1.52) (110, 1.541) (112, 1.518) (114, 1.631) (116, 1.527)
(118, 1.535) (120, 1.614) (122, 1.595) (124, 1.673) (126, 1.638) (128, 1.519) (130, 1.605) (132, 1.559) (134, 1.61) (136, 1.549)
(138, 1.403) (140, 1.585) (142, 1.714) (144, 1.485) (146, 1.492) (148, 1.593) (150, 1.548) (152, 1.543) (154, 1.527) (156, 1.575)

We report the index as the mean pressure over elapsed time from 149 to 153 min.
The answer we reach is 1.55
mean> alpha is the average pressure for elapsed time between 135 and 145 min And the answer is 1.55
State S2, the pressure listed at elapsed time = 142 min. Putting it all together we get 1.714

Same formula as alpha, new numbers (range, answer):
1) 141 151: 1.57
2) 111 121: 1.56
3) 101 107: 1.52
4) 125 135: 1.59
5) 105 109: 1.55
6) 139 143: 1.65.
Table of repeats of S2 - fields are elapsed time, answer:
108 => 1.52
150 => 1.548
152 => 1.543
